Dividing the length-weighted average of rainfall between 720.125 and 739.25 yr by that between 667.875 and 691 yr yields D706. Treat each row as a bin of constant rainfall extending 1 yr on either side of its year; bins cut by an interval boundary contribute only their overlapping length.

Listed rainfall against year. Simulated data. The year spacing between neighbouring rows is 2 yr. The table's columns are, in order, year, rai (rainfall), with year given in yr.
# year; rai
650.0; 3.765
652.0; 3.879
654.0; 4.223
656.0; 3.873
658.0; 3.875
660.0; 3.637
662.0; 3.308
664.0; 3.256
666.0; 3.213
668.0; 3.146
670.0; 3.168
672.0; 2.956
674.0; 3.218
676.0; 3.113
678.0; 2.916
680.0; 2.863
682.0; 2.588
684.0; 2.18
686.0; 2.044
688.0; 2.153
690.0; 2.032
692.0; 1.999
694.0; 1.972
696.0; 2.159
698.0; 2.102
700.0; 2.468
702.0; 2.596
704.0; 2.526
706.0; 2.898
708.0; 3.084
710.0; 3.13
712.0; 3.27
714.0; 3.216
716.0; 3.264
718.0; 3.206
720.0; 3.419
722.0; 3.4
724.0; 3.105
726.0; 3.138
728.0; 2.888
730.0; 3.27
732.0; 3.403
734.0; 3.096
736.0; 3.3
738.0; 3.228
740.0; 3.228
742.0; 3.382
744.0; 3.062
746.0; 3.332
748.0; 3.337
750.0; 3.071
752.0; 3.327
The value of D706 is 1.20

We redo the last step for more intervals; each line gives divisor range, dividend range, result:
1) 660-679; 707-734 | 1.01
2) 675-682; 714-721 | 1.13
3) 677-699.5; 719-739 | 1.42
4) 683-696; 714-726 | 1.58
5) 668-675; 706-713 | 1.00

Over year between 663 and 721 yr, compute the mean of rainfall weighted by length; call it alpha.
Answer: 2.76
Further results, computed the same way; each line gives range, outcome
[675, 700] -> 2.35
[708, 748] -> 3.23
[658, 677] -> 3.26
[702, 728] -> 3.11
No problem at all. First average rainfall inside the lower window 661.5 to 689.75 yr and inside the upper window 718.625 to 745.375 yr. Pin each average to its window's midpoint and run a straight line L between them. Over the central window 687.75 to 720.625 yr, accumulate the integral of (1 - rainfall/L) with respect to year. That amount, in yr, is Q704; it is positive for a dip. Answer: 3.9 yr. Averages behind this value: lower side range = 2.84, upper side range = 3.23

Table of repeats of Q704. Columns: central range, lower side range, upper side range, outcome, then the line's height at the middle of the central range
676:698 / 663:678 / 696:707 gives 3.78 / 2.79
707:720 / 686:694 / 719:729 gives -1.73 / 2.84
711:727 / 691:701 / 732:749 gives -3.20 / 2.72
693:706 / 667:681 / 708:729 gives 3.27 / 3.14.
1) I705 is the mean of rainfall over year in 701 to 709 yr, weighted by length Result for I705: 2.78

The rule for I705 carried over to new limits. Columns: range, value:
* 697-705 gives 2.42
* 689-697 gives 2.04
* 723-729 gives 3.04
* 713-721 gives 3.28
